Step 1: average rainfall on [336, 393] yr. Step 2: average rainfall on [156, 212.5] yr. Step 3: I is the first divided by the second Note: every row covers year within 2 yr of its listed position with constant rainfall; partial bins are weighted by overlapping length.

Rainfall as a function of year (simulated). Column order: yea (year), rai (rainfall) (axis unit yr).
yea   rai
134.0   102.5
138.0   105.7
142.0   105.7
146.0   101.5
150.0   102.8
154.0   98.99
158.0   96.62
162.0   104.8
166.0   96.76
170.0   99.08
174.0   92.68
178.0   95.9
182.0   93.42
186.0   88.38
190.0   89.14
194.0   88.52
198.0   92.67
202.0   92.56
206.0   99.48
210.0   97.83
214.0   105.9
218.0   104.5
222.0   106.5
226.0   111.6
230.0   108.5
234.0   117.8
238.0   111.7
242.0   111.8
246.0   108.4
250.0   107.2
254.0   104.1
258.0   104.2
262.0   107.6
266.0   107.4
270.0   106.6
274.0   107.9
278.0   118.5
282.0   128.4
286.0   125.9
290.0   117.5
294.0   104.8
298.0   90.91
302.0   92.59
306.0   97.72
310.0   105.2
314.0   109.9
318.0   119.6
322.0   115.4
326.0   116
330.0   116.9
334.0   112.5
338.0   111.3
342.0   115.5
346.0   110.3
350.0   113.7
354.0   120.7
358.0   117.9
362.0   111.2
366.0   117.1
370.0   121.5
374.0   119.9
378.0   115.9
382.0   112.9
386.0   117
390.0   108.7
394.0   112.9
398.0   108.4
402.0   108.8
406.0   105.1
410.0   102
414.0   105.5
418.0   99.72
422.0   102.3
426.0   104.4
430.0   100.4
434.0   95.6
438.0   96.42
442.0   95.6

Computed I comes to 1.2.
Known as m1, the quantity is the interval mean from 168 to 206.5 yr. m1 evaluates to 92.9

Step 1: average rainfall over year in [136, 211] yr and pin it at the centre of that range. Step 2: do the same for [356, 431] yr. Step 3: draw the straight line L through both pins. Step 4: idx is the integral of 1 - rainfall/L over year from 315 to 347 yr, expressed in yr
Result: -2.5 yr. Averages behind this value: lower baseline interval 97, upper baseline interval 110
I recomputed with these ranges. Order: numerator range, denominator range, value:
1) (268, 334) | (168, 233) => 1.13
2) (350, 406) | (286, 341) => 1.05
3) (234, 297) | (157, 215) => 1.17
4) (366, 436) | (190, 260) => 1.04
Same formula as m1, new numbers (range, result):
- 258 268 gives 107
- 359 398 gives 115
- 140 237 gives 99.8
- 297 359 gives 111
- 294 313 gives 98.2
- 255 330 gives 110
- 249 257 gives 105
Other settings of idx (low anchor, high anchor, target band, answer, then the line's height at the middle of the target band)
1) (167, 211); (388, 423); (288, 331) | -3.0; 101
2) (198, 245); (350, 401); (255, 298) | -1.0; 109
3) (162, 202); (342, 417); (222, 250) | -3.5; 98.8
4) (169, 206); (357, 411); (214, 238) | -3.2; 96.6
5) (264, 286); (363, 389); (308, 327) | 0.4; 116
